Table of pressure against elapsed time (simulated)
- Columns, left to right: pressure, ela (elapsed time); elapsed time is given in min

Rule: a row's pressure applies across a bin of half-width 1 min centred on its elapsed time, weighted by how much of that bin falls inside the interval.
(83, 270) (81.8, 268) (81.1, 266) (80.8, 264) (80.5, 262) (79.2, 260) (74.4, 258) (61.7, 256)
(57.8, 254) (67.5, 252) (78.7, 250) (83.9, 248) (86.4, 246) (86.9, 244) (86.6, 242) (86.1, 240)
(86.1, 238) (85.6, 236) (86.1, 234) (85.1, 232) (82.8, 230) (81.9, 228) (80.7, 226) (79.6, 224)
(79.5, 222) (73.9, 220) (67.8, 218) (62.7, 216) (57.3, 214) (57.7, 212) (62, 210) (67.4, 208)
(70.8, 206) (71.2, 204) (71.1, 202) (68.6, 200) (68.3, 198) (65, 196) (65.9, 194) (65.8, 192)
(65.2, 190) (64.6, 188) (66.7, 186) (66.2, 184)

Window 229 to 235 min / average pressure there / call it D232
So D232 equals 84.7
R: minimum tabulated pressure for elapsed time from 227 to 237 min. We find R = 81.9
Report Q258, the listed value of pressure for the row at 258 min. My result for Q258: 74.4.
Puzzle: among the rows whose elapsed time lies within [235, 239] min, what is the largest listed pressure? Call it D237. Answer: 86.1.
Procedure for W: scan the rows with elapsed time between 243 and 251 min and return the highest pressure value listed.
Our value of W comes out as 86.9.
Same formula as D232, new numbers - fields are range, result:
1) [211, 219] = 61.4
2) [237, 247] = 86.4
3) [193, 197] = 65.5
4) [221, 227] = 79.9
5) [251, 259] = 65.4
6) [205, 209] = 69.1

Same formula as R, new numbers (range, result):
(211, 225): 57.3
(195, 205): 65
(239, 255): 57.8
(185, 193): 64.6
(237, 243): 86.1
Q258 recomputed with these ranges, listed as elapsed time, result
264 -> 80.8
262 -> 80.5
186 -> 66.7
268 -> 81.8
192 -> 65.8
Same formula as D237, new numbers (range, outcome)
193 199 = 68.3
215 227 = 80.7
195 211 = 71.2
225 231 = 82.8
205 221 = 73.9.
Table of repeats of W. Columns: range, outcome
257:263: 80.5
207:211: 67.4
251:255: 67.5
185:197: 66.7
